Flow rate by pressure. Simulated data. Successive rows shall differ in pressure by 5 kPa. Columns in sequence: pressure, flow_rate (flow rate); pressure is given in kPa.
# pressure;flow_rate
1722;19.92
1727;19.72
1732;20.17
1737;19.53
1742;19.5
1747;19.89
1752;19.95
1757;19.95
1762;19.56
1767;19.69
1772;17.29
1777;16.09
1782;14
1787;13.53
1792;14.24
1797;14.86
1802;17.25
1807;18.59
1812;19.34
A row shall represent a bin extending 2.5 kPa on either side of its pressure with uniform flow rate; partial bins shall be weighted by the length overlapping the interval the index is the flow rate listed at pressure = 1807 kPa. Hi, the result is 18.59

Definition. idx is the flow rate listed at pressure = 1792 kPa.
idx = 14.24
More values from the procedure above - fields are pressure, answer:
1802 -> 17.25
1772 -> 17.29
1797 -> 14.86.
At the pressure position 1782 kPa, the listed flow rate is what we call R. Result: 14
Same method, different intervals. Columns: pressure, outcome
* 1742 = 19.5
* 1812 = 19.34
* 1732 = 20.17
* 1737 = 19.53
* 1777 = 16.09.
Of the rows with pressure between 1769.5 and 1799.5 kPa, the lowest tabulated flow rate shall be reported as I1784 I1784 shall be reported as 13.53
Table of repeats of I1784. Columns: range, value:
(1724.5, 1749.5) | 19.5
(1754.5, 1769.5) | 19.56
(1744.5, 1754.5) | 19.89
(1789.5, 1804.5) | 14.24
